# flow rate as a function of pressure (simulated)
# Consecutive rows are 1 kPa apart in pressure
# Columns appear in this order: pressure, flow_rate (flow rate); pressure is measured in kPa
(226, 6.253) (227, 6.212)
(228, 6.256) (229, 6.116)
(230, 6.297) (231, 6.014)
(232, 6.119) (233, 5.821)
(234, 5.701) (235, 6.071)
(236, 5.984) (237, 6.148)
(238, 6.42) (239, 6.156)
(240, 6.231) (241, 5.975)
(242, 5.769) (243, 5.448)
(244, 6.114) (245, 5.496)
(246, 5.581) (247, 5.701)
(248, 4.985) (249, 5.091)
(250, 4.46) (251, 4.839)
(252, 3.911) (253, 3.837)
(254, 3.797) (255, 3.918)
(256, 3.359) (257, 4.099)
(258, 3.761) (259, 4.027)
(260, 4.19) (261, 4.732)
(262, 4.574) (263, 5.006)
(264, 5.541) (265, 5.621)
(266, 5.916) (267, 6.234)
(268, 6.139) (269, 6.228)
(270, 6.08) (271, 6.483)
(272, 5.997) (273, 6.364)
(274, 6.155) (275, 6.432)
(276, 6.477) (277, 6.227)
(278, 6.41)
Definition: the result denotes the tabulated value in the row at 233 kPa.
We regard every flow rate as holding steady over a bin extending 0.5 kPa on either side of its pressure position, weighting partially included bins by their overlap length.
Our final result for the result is 5.821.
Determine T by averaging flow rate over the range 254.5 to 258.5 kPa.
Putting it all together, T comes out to 3.78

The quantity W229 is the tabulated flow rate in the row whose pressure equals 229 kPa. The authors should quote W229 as 6.116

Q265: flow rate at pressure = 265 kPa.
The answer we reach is 5.621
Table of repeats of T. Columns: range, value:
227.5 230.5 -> 6.22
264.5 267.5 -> 5.92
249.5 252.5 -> 4.4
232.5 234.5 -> 5.76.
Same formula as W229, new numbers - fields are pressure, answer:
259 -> 4.027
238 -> 6.42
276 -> 6.477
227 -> 6.212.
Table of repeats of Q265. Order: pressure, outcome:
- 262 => 4.574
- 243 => 5.448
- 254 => 3.797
